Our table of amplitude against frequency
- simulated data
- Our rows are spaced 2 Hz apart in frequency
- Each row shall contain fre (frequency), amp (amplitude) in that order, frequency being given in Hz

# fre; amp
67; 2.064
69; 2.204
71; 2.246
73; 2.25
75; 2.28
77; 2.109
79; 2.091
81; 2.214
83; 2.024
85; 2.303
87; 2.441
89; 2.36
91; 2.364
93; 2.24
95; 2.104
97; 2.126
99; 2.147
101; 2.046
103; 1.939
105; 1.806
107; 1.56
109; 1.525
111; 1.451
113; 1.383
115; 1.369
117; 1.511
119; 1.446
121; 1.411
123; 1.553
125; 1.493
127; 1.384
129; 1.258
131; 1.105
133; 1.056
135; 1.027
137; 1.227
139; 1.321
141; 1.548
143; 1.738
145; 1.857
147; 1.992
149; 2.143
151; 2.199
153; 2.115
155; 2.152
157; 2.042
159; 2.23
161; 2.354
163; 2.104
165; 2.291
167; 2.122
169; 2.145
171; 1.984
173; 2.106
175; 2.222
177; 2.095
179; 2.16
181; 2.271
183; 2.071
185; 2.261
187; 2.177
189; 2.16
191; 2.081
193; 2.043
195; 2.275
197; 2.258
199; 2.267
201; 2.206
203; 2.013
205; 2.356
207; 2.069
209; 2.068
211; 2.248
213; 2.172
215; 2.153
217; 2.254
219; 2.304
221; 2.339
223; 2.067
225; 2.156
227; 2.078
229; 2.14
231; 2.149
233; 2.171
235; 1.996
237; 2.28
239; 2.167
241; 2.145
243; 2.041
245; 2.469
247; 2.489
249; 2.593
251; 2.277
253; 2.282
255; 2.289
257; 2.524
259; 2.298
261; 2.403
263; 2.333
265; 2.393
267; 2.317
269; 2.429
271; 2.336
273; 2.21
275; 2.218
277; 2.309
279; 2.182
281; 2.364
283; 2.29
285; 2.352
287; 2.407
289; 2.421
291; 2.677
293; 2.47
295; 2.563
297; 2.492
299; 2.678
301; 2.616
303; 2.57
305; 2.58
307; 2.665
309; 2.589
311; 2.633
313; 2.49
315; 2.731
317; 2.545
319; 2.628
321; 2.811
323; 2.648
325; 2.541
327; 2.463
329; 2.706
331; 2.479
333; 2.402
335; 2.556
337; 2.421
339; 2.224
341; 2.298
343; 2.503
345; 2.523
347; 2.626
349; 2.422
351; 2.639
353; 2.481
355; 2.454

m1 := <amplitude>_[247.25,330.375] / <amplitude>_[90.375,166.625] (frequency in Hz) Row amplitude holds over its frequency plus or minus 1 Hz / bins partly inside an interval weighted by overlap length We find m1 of 1.41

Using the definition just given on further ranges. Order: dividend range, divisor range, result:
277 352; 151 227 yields 1.16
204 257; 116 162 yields 1.34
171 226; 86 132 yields 1.25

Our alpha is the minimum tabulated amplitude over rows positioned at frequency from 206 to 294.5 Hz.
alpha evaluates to 1.996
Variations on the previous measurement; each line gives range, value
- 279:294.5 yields 2.182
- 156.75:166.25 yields 2.042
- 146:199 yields 1.984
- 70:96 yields 2.024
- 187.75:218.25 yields 2.013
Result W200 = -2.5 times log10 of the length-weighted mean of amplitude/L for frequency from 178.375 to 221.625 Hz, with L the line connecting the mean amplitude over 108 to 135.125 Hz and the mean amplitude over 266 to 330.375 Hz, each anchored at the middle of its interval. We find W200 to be -0.17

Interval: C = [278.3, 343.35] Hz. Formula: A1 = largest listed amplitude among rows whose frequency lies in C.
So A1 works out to 2.811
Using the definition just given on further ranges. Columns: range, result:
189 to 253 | 2.593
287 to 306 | 2.678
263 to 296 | 2.677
